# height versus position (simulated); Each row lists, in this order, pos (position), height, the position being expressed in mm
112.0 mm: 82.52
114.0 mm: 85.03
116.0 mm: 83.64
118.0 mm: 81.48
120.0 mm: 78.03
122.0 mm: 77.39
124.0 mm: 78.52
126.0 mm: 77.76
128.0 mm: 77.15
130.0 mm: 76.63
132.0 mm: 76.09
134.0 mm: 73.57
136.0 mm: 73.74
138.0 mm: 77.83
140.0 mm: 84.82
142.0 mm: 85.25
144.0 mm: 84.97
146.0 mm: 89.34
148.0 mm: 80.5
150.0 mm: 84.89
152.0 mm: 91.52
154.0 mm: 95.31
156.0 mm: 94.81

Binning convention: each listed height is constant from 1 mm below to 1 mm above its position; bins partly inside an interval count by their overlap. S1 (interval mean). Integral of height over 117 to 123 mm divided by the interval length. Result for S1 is 79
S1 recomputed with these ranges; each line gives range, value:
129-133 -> 76.4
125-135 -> 76.2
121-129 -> 77.7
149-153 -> 88.2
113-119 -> 83.4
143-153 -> 86.2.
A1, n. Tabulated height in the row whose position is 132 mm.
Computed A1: 76.09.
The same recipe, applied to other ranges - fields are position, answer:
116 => 83.64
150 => 84.89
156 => 94.81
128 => 77.15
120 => 78.03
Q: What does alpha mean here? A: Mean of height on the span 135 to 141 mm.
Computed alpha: 78.8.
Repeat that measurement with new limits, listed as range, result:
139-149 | 85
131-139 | 75.3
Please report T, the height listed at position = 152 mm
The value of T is 91.52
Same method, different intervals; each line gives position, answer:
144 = 84.97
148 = 80.5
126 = 77.76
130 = 76.63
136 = 73.74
